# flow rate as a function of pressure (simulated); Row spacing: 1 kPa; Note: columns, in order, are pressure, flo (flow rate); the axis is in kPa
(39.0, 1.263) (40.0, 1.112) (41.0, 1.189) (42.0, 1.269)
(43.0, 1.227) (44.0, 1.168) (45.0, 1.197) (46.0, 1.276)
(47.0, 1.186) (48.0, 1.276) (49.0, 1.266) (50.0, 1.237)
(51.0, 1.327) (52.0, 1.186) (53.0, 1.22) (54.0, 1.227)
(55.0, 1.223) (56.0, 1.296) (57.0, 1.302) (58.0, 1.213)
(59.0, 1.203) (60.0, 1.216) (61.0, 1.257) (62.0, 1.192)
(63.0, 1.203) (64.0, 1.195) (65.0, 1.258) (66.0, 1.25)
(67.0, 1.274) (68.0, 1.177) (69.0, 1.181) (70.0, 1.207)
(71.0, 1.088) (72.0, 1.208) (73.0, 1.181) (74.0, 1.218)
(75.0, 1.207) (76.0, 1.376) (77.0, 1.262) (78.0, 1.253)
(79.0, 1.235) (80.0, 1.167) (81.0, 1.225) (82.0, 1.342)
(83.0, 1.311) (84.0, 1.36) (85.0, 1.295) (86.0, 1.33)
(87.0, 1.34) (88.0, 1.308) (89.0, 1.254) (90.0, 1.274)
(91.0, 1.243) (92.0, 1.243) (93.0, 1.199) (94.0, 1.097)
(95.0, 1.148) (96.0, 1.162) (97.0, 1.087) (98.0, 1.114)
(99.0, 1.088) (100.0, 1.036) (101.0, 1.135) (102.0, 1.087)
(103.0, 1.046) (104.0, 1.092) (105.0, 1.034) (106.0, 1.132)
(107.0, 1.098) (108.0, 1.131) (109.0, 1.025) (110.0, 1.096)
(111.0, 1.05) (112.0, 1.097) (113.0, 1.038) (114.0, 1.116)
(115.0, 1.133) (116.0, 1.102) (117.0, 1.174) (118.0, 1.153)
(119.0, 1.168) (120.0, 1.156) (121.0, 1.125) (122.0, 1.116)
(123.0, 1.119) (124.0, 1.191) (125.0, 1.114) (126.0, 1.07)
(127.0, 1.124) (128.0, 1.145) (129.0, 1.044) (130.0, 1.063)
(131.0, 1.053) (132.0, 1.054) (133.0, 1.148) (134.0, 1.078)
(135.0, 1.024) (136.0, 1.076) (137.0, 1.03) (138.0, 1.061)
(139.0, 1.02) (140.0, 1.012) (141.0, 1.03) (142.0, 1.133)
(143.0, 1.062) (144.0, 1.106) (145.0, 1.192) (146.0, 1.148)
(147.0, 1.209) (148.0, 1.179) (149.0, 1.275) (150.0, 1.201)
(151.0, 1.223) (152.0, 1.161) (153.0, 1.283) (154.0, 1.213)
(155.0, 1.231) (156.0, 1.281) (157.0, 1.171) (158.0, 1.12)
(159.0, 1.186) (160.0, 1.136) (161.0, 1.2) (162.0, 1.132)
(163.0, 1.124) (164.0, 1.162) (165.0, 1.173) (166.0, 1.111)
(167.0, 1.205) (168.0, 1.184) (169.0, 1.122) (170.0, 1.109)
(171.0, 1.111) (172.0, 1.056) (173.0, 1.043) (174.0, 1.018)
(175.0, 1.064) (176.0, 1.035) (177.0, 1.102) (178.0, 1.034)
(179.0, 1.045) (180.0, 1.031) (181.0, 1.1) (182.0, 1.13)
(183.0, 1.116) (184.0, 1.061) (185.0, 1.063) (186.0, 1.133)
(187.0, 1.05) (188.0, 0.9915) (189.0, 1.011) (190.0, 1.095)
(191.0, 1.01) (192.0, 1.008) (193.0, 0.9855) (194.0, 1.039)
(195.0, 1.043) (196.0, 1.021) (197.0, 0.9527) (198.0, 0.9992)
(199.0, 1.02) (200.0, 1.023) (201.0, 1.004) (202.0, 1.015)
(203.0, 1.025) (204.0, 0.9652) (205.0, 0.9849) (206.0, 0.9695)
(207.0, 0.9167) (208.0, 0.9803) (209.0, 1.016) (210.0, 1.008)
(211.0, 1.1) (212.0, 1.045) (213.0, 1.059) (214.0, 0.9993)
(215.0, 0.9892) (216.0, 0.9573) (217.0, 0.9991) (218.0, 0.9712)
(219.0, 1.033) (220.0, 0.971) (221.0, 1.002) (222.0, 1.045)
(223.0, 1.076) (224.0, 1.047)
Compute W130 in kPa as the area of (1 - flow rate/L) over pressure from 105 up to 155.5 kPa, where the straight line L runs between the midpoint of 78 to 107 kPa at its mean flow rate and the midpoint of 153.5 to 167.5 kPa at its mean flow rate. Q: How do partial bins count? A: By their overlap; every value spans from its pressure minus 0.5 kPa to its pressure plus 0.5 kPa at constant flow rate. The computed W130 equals 2.7 kPa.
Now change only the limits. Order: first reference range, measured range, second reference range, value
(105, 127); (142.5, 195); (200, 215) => -3.3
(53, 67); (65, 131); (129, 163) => 1.3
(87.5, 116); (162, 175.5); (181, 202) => -0.7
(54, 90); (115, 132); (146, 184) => 1.0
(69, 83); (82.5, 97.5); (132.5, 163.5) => -0.4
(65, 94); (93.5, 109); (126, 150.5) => 1.3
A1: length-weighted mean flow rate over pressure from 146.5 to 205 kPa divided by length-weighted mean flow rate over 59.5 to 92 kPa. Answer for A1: 0.88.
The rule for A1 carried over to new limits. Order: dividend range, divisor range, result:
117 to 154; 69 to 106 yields 0.94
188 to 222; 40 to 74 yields 0.82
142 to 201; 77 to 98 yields 0.89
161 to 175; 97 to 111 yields 1.03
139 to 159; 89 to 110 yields 1.04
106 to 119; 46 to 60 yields 0.89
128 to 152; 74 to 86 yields 0.87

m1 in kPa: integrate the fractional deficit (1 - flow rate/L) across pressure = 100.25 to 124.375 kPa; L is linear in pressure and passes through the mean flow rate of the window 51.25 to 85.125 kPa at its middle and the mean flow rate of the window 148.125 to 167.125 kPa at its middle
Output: 2.08 kPa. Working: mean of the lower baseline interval 1.24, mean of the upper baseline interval 1.19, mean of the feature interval 1.11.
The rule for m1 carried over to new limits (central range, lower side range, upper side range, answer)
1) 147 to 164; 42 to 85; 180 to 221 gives -1.59 kPa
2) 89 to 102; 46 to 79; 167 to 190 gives 0.37 kPa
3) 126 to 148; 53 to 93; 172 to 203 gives 0.83 kPa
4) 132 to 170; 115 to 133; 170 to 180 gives -2.07 kPa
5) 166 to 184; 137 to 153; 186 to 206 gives -0.40 kPa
